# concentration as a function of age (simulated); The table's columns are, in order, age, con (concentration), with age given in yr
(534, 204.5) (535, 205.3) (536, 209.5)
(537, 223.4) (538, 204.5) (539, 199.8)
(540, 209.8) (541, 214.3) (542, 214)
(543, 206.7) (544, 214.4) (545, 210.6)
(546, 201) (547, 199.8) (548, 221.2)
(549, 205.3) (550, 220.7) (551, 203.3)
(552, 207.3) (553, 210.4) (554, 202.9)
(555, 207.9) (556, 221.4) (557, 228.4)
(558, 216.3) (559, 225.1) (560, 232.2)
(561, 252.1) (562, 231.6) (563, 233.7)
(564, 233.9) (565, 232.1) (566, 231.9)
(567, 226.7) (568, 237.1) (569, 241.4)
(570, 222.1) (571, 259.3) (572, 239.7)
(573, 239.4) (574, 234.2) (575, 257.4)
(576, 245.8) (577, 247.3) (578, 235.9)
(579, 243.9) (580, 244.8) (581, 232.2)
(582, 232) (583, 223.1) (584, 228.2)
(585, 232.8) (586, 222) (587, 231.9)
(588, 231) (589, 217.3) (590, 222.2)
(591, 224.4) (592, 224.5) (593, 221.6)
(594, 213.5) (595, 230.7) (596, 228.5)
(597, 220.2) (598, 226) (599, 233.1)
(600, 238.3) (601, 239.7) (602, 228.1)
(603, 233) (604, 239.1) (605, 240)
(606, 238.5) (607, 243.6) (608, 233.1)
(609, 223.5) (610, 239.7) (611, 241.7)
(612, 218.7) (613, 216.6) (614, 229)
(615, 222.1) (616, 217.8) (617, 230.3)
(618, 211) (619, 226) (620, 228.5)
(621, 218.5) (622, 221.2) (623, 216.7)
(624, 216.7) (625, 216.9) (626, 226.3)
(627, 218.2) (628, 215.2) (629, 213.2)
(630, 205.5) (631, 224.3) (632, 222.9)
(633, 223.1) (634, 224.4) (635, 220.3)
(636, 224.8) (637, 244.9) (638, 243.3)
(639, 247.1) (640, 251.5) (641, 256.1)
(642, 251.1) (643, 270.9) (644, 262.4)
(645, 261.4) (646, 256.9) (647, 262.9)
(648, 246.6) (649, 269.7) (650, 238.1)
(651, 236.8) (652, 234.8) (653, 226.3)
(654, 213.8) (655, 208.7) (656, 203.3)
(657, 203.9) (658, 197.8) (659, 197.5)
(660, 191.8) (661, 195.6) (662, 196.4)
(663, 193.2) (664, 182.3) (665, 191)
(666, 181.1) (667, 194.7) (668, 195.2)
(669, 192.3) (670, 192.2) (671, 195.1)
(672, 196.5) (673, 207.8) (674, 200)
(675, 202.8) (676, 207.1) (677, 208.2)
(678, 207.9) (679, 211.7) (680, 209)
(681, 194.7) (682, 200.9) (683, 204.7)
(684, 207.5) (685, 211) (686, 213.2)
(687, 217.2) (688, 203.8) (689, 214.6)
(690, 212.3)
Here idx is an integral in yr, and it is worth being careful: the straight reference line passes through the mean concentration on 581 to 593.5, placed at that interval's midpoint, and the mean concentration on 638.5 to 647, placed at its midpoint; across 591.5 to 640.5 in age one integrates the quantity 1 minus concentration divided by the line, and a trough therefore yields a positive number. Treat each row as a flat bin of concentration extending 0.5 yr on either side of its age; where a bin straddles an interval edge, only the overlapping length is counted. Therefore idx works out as 3.03 yr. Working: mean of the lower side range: 226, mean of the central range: 227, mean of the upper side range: 258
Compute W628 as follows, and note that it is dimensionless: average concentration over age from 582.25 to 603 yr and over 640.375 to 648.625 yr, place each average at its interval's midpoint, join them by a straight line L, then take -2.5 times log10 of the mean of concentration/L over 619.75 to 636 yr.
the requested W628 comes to 0.13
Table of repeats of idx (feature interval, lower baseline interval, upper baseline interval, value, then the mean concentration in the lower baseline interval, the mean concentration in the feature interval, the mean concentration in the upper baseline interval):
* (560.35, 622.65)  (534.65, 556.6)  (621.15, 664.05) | -4.0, 210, 232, 227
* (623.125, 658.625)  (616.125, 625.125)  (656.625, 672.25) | -4.2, 221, 232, 193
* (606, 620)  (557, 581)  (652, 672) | -0.6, 237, 228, 198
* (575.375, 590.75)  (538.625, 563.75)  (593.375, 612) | -0.5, 216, 233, 232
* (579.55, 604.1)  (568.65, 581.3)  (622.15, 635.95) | 0.7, 242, 229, 219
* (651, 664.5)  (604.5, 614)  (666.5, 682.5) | 0.3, 233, 205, 201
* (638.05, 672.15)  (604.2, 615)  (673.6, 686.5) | -0.8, 232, 221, 206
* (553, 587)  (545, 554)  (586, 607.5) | -2.4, 208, 233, 230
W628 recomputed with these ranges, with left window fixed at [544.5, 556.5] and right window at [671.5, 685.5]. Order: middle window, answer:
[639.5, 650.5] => -0.24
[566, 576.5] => -0.15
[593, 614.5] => -0.12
